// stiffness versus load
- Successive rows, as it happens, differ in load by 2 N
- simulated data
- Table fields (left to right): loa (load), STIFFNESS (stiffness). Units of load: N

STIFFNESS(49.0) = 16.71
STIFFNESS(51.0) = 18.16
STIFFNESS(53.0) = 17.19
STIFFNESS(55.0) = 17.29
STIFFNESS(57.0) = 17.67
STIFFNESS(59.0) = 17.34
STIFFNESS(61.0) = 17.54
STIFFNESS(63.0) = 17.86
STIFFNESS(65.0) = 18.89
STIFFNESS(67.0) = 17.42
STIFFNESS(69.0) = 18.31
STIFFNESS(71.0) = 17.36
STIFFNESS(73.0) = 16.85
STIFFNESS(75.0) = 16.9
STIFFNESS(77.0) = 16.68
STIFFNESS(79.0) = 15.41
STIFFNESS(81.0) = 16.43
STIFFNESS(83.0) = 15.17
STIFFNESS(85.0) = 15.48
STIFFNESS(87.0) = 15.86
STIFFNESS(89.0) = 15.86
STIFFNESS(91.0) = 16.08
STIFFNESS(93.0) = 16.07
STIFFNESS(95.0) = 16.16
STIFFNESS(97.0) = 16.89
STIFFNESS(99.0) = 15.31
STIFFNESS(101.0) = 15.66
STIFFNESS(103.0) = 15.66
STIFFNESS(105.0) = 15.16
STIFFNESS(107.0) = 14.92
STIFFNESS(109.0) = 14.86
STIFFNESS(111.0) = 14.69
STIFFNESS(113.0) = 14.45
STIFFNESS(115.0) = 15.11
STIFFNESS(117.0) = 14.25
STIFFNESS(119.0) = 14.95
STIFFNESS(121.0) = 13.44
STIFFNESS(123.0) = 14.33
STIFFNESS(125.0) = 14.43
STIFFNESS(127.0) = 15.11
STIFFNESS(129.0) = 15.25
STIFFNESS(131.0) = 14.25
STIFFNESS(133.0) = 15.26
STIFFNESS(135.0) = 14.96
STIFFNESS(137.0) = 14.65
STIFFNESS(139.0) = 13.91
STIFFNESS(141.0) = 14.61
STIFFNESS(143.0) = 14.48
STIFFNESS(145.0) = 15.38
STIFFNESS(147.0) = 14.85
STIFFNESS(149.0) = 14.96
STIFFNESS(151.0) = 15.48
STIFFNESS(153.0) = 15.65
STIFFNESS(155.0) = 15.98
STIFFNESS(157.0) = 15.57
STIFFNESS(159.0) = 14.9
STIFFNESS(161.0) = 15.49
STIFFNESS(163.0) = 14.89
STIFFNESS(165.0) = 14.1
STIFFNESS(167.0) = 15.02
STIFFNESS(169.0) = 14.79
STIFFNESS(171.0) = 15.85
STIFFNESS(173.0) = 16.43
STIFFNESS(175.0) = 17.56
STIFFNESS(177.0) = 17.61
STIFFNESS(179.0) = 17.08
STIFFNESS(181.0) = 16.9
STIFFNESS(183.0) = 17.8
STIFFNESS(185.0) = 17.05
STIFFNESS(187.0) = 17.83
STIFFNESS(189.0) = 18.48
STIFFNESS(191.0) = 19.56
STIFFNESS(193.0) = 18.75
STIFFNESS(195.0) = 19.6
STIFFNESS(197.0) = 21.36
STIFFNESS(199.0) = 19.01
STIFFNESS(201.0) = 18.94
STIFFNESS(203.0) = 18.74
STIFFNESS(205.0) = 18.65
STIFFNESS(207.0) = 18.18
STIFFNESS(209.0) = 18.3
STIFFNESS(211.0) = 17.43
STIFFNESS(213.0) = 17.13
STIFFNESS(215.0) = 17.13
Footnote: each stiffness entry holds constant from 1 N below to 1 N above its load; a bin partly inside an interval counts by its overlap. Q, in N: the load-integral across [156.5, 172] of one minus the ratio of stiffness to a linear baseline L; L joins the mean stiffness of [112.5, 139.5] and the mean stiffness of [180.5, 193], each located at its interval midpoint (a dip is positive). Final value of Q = 1.6 N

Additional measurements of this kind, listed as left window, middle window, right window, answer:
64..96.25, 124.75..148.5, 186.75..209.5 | 4.0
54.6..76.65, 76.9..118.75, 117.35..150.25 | 1.8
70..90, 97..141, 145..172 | 2.4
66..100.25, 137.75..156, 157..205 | 2.1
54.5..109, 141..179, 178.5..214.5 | 4.8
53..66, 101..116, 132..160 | 1.1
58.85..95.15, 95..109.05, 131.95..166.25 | 0.5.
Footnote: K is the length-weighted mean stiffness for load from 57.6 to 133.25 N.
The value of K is 15.8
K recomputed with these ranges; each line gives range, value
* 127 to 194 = 15.9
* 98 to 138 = 14.8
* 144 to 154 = 15.3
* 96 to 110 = 15.5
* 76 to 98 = 16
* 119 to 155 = 14.8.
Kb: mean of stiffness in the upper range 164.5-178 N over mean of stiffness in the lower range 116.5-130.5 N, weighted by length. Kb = 1.10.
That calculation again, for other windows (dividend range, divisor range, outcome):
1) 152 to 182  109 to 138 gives 1.08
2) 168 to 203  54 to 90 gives 1.06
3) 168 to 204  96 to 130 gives 1.20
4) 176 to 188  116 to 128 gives 1.21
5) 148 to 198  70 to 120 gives 1.07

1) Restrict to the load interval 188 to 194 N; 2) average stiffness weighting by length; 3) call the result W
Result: 18.9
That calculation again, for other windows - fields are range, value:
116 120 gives 14.6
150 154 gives 15.6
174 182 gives 17.3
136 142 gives 14.4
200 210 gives 18.6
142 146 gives 14.9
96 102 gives 16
